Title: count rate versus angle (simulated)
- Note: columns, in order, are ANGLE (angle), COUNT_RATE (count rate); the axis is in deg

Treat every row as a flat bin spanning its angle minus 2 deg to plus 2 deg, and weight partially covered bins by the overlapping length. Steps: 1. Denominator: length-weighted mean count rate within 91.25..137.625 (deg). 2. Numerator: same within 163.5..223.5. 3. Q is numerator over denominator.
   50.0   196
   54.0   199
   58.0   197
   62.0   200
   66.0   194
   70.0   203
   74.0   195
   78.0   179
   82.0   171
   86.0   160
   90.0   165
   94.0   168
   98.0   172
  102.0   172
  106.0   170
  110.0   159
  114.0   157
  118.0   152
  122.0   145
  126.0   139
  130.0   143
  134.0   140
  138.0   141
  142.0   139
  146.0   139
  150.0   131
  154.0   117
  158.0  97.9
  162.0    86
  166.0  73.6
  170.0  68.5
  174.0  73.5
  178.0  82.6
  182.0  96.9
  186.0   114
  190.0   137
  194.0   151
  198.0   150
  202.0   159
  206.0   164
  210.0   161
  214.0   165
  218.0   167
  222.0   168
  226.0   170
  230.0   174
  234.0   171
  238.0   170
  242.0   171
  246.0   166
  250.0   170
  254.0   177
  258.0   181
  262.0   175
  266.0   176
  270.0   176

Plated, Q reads 0.8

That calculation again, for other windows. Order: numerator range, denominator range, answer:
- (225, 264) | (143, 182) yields 1.77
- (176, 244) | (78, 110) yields 0.90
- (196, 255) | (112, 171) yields 1.33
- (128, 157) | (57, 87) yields 0.72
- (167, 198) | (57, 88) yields 0.56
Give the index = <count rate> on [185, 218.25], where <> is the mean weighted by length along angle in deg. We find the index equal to 152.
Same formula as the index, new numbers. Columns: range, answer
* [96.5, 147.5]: 151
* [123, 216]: 125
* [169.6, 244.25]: 144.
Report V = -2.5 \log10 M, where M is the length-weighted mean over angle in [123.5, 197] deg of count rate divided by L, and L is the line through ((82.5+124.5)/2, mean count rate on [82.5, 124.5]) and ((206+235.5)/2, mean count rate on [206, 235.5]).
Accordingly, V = 0.38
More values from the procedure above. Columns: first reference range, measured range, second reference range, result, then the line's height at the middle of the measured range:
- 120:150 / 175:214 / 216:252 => 0.174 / 158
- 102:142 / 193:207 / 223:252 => 0.054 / 164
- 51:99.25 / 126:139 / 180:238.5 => 0.211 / 171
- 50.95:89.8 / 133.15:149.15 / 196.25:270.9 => 0.278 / 180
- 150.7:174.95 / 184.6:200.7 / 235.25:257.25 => -0.177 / 118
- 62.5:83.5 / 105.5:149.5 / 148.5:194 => -0.051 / 140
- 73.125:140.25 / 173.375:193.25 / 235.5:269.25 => 0.495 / 167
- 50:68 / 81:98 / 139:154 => 0.056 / 175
